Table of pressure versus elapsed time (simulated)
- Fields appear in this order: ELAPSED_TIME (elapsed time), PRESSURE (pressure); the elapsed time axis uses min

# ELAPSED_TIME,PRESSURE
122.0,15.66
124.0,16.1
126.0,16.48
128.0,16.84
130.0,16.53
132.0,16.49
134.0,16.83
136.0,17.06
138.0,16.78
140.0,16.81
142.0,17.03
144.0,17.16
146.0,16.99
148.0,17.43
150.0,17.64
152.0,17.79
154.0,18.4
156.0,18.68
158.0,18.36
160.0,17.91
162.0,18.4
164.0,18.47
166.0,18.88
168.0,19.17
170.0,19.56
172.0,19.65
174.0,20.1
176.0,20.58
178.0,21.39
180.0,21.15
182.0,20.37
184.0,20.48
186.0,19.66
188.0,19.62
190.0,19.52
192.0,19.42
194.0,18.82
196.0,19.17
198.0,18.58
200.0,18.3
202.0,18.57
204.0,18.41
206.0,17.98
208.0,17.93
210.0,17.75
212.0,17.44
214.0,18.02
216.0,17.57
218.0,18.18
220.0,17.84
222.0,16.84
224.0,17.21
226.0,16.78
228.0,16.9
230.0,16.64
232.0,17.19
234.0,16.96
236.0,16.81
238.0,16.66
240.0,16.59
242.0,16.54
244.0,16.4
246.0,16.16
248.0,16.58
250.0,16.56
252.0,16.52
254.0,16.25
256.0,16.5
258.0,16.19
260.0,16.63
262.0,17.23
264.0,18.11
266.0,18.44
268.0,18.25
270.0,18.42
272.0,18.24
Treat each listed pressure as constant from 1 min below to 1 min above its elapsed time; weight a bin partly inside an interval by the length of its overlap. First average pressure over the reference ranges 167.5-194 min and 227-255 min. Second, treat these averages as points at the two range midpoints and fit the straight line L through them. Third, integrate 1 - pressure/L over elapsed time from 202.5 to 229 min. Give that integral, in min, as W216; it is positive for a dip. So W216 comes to 0.63 min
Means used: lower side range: 20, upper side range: 16.6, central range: 17.6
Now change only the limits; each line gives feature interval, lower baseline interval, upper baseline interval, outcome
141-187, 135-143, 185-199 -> -2.3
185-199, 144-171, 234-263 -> -1.3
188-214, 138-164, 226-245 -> -2.1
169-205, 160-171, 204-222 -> -2.5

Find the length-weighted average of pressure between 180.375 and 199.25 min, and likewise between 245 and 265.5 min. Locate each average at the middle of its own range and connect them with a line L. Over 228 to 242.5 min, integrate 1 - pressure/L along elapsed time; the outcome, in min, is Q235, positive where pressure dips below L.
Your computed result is 0.7 min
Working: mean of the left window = 19.6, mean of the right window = 16.7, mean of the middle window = 16.8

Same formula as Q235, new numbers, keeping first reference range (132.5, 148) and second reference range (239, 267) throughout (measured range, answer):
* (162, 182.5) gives -3.56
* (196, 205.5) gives -0.93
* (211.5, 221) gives -0.56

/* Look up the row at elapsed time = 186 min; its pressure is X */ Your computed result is 19.66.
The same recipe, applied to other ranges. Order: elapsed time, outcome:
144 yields 17.16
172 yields 19.65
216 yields 17.57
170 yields 19.56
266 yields 18.44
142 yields 17.03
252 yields 16.52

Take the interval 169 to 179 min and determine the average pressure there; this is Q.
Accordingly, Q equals 20.3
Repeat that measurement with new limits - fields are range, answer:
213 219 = 17.9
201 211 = 18.1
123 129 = 16.5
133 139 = 16.9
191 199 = 19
